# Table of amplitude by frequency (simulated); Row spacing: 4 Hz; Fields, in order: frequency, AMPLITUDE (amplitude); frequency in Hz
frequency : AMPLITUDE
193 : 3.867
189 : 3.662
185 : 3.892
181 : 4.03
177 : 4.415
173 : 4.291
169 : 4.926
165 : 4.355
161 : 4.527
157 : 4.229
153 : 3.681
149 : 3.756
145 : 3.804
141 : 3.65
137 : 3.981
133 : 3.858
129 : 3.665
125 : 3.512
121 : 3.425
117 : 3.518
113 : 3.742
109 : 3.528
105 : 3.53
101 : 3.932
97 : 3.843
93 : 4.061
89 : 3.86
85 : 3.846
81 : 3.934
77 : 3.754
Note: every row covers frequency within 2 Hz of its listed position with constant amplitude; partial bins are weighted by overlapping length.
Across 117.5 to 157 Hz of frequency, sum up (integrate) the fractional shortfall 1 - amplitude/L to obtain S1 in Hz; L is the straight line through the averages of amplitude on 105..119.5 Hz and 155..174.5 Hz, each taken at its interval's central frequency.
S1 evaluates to 2.7 Hz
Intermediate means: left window 3.58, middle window 3.72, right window 4.47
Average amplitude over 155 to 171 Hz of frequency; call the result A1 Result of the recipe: 4.51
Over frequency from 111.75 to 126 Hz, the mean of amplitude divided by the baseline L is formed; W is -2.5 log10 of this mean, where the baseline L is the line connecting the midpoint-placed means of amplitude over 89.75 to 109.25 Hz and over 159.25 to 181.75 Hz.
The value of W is 0.13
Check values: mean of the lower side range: 3.81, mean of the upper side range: 4.44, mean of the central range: 3.54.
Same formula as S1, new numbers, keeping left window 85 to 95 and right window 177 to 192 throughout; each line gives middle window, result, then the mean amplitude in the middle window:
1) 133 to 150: 0.56 Hz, 3.81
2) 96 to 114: 1.06 Hz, 3.71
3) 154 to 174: -2.54 Hz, 4.44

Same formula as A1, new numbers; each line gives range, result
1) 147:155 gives 3.72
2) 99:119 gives 3.65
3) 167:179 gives 4.54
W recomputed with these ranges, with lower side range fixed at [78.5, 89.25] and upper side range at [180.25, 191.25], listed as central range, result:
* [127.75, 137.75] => 0.009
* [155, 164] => -0.139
